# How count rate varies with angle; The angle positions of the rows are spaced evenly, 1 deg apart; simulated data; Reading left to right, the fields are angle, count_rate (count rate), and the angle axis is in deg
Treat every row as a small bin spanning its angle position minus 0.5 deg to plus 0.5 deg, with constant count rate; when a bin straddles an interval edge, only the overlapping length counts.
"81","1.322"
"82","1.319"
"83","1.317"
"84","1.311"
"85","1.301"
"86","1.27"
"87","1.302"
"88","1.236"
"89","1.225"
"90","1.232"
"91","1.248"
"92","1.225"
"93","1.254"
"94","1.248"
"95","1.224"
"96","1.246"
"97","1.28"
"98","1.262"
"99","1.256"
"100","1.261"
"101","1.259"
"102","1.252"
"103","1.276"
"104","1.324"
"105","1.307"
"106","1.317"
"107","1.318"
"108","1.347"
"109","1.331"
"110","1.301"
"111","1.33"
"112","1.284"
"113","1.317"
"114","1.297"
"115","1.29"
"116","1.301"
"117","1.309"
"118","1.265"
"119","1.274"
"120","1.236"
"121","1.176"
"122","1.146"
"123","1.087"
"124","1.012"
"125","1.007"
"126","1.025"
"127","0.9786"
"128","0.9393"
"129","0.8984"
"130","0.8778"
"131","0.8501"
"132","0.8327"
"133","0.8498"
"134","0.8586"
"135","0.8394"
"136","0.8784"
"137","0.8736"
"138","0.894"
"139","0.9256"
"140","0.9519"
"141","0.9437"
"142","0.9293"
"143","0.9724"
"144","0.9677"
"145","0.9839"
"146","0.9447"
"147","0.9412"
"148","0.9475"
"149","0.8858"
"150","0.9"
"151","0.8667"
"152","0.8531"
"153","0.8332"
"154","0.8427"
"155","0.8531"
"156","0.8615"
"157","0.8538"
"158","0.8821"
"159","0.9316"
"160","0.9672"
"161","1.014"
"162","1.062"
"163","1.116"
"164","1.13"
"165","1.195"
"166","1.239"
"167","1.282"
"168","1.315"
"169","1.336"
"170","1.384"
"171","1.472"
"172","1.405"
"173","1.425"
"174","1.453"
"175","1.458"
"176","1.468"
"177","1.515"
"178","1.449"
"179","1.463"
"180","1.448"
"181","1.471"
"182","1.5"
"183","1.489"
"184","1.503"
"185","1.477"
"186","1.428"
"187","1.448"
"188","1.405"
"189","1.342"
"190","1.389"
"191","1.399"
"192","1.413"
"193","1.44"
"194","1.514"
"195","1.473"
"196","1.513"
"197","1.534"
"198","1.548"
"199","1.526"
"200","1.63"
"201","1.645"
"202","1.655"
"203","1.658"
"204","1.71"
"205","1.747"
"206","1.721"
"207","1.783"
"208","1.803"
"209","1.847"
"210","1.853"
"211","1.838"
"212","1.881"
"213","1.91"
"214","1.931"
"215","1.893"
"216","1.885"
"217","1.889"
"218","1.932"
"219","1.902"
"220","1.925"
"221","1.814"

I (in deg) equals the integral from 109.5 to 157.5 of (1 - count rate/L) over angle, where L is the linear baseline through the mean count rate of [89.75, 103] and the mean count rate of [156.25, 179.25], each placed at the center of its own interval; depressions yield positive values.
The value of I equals 9.2 deg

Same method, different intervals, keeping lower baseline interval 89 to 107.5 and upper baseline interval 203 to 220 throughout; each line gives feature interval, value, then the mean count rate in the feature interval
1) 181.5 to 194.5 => 2.1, 1.44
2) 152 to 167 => 5.6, 0.99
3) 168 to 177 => 1.2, 1.42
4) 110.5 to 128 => 2.3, 1.19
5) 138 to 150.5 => 4.7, 0.939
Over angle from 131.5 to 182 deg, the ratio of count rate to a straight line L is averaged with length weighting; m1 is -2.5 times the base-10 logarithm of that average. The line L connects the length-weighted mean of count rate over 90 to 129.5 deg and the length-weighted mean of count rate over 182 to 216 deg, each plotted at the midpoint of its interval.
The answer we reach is 0.31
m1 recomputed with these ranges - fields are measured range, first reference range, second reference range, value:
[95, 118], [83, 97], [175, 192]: 0.00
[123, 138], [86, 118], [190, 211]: 0.44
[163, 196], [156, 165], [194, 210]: -0.10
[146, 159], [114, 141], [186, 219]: 0.37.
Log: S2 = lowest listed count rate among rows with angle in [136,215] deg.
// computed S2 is 0.8332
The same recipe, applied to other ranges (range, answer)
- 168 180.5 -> 1.315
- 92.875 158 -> 0.8327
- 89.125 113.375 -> 1.224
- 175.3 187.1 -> 1.428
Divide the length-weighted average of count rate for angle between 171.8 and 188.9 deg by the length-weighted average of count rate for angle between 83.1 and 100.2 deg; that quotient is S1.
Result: 1.16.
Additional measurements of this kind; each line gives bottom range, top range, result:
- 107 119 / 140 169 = 0.76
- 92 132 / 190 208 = 1.32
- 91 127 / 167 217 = 1.26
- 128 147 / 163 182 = 1.52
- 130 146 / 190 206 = 1.73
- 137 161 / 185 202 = 1.63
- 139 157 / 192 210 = 1.79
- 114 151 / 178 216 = 1.60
